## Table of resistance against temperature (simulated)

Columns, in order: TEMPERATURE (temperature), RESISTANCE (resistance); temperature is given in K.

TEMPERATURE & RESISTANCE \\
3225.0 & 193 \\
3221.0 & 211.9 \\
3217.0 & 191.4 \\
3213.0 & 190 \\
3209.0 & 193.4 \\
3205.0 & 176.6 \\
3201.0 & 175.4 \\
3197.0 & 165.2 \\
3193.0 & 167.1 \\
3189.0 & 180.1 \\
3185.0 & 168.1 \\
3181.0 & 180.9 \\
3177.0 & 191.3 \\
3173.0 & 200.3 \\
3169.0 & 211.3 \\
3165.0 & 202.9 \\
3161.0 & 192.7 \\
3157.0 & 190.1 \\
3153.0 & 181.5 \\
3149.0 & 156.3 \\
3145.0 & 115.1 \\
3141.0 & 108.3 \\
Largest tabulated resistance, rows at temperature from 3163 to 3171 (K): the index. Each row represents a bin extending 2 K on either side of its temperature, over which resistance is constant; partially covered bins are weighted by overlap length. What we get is 211.3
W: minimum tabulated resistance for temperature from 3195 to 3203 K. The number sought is 165.2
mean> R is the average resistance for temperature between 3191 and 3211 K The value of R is 176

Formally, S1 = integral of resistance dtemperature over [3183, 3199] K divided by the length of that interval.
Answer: 170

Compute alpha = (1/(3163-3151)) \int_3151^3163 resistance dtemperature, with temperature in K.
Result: 188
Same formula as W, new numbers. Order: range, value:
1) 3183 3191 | 168.1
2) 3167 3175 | 200.3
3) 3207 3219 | 190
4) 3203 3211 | 176.6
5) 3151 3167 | 181.5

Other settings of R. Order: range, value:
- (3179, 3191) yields 176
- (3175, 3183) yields 186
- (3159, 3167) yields 198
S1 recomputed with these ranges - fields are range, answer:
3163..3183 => 197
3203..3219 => 188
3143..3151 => 136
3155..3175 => 199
